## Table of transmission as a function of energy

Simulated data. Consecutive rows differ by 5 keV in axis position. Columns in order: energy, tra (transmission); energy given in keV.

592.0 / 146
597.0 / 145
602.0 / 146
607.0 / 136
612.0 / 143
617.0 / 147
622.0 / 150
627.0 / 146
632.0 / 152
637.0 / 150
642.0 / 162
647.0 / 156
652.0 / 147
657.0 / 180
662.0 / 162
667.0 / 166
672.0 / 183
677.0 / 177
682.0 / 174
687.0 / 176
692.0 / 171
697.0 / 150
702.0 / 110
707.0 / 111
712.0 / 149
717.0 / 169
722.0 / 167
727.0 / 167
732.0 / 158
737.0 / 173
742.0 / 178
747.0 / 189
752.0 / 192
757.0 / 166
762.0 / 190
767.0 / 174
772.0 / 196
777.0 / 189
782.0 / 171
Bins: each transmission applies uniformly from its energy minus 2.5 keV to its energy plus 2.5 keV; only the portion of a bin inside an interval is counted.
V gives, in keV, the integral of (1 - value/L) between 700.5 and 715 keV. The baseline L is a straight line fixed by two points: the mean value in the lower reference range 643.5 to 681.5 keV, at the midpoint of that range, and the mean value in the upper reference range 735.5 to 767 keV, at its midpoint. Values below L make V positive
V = 4.04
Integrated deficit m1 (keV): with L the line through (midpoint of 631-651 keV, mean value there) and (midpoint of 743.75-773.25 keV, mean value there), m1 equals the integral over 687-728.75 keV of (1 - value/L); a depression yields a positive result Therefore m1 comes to 5.1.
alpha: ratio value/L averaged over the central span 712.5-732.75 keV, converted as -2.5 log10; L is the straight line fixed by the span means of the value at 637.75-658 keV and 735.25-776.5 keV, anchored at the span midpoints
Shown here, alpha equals 0.071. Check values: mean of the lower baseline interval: 159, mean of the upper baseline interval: 183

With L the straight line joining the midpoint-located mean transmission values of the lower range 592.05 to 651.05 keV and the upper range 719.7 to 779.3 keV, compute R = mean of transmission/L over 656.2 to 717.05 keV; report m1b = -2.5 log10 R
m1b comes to 0.03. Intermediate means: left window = 148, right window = 178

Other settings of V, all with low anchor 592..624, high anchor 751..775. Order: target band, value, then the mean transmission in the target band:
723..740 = 0.9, 166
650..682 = -2.2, 170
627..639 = 0.1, 150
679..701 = 0.1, 164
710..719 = 0.6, 159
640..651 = -0.2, 157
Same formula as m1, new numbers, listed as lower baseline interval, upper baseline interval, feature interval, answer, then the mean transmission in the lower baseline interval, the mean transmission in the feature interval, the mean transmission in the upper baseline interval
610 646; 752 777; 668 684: -1.5 keV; 150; 177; 183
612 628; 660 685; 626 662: 0.4 keV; 147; 157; 173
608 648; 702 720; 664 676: -2.5 keV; 150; 174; 139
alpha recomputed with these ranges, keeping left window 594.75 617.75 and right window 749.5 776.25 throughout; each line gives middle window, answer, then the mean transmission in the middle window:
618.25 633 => -0.01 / 149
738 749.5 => -0.02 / 182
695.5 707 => 0.33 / 124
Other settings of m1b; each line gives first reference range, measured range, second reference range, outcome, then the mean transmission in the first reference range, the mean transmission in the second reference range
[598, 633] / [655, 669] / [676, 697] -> -0.044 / 145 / 171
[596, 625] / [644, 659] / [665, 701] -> -0.015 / 144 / 169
